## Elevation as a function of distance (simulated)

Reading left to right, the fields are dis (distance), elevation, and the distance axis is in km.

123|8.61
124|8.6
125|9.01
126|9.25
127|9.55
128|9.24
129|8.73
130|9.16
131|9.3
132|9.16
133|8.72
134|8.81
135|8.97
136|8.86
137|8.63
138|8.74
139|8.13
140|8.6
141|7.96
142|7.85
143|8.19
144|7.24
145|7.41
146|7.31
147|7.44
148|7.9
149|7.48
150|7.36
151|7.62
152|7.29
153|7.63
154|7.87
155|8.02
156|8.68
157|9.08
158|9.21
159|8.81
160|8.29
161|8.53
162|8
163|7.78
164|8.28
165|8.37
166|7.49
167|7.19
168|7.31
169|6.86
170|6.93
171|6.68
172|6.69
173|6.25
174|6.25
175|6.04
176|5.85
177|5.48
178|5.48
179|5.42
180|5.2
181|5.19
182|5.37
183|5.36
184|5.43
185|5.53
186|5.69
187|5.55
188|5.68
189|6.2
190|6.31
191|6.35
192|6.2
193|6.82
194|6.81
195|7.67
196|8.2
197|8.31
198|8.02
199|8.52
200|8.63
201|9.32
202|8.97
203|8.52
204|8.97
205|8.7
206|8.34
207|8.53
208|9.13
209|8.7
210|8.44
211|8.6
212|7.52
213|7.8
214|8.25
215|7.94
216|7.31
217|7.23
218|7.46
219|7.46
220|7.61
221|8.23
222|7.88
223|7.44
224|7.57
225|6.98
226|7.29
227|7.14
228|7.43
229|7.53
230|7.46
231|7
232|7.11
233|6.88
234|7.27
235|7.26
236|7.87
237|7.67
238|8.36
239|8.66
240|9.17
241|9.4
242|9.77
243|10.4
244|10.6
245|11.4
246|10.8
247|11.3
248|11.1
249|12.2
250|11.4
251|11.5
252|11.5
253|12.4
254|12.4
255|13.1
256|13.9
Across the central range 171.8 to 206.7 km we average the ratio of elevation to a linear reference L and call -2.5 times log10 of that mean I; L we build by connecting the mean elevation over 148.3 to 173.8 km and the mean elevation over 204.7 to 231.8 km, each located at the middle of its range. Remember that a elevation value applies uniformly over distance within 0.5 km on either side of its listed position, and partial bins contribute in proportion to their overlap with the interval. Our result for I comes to 0.15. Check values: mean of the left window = 7.73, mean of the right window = 7.8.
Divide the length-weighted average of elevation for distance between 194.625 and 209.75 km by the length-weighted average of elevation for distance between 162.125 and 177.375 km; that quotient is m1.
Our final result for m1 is 1.24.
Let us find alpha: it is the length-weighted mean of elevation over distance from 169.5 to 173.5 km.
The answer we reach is 6.64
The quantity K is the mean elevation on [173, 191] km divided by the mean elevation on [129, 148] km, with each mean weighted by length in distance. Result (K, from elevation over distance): 0.68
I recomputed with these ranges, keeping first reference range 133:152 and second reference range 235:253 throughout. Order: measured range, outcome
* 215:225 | 0.27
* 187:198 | 0.31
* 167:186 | 0.41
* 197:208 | 0.08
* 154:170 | 0.05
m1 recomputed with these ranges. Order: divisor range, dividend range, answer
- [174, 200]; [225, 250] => 1.40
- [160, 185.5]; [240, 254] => 1.68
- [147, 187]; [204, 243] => 1.13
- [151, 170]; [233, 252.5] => 1.23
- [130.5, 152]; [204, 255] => 1.08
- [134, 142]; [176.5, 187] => 0.64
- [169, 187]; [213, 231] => 1.29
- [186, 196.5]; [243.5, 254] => 1.75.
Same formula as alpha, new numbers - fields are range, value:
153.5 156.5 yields 8.19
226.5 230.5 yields 7.39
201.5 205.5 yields 8.79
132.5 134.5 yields 8.77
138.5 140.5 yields 8.37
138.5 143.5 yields 8.15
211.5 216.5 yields 7.76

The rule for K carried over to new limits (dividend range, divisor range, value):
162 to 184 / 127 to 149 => 0.77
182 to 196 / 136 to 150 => 0.78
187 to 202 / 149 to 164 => 0.90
